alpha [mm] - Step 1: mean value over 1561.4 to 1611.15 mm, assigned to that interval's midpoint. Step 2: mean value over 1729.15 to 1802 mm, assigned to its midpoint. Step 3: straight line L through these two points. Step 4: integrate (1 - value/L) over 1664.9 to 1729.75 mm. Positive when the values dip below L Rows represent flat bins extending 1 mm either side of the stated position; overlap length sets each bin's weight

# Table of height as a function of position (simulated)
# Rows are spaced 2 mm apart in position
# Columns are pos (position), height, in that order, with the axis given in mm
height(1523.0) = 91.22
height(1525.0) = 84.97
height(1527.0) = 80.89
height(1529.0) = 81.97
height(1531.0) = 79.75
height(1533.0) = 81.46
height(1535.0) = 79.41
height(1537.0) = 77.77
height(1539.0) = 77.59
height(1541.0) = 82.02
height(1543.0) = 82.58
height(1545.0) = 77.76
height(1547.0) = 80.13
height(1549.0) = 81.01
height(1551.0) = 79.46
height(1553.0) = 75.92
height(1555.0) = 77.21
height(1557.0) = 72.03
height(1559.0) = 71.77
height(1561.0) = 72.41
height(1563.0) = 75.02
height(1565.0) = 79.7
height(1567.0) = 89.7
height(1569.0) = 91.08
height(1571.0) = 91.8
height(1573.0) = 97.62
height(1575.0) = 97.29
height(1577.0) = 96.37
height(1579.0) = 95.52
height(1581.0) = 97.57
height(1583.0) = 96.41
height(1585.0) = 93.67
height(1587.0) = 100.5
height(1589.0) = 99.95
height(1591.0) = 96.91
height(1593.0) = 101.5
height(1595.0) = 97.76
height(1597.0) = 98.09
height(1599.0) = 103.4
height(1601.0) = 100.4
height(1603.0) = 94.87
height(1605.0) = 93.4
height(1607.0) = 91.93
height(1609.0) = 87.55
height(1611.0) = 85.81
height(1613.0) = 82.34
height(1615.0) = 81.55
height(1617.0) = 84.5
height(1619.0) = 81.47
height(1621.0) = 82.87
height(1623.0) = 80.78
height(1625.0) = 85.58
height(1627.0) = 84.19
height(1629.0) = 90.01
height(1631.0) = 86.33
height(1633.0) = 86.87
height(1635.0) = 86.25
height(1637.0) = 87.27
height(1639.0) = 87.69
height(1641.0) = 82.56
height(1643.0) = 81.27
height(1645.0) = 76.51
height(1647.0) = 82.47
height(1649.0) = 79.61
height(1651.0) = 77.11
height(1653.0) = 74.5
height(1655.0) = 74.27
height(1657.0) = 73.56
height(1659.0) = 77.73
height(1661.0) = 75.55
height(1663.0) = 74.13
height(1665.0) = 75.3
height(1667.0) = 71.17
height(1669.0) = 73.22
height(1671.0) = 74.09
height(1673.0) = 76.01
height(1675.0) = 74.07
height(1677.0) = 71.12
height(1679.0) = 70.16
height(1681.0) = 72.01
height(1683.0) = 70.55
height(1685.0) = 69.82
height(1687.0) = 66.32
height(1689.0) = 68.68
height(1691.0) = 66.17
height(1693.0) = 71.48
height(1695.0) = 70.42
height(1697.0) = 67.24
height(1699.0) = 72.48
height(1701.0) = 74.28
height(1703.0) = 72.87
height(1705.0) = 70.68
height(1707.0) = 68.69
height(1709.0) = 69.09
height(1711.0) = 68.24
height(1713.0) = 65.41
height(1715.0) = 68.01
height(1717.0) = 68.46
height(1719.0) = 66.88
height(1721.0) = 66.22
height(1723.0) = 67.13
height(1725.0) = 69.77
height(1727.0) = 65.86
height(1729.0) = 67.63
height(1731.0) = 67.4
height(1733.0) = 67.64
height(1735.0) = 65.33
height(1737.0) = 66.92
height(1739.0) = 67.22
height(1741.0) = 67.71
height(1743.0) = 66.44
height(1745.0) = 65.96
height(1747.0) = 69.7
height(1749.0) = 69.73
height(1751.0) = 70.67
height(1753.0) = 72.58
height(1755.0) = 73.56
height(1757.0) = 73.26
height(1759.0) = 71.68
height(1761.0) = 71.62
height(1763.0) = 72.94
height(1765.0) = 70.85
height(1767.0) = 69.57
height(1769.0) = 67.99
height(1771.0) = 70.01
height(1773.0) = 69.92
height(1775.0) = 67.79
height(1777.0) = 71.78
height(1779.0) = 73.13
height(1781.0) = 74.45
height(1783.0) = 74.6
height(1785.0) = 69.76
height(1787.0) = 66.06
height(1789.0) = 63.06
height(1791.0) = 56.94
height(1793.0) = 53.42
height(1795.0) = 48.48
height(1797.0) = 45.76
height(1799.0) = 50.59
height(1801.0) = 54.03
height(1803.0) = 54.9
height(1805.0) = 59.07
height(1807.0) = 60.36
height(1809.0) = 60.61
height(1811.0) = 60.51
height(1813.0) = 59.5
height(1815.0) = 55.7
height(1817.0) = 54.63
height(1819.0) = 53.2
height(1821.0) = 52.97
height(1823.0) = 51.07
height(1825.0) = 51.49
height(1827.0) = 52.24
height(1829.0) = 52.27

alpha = 6.0 mm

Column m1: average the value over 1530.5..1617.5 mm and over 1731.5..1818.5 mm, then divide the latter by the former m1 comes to 0.74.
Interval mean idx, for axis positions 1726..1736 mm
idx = 66.8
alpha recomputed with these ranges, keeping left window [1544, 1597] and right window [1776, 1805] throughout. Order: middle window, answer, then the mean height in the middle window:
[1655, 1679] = 0.7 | 74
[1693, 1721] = 0.8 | 69.4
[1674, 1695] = 1.2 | 70.1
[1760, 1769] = -0.9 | 70.9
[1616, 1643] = -1.4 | 85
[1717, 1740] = 0.5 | 67.2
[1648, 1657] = 0.2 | 76.1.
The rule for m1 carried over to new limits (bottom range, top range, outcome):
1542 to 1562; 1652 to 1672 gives 0.97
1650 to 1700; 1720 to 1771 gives 0.96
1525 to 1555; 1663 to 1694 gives 0.89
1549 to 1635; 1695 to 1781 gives 0.78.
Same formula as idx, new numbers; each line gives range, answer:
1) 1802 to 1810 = 58.7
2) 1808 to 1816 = 59.1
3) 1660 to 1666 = 75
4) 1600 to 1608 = 95.2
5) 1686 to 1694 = 68.2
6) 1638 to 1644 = 83.8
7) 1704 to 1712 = 69.2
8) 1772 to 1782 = 71.4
